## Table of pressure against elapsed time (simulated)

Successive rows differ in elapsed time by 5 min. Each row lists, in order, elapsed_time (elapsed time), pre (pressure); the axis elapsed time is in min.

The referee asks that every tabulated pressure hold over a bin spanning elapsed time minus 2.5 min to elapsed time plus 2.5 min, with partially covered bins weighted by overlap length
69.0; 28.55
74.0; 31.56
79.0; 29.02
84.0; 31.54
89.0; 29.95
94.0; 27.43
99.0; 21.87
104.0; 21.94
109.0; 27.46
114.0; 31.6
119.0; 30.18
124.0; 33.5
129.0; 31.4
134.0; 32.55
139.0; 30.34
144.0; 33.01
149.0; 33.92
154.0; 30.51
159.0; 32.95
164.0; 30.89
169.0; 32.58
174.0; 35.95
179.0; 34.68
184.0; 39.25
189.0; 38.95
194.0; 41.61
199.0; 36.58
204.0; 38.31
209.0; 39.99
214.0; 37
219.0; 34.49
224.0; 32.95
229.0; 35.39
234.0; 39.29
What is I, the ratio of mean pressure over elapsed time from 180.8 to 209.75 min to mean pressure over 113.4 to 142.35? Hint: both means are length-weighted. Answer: 1.2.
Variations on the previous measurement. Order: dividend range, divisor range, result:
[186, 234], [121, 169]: 1.16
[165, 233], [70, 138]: 1.25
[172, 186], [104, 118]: 1.29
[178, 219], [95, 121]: 1.44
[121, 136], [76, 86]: 1.07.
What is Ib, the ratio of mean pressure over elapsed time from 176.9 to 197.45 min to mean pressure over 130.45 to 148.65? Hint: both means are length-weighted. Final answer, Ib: 1.20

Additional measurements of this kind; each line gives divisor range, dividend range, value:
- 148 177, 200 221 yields 1.14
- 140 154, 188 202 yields 1.20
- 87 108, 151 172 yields 1.26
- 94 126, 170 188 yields 1.32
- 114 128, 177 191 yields 1.19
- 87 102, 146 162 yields 1.24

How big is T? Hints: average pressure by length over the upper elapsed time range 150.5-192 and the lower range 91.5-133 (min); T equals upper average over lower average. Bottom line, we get 1.22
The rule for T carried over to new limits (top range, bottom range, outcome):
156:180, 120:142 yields 1.04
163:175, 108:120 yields 1.10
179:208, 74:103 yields 1.38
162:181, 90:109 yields 1.36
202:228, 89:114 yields 1.41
